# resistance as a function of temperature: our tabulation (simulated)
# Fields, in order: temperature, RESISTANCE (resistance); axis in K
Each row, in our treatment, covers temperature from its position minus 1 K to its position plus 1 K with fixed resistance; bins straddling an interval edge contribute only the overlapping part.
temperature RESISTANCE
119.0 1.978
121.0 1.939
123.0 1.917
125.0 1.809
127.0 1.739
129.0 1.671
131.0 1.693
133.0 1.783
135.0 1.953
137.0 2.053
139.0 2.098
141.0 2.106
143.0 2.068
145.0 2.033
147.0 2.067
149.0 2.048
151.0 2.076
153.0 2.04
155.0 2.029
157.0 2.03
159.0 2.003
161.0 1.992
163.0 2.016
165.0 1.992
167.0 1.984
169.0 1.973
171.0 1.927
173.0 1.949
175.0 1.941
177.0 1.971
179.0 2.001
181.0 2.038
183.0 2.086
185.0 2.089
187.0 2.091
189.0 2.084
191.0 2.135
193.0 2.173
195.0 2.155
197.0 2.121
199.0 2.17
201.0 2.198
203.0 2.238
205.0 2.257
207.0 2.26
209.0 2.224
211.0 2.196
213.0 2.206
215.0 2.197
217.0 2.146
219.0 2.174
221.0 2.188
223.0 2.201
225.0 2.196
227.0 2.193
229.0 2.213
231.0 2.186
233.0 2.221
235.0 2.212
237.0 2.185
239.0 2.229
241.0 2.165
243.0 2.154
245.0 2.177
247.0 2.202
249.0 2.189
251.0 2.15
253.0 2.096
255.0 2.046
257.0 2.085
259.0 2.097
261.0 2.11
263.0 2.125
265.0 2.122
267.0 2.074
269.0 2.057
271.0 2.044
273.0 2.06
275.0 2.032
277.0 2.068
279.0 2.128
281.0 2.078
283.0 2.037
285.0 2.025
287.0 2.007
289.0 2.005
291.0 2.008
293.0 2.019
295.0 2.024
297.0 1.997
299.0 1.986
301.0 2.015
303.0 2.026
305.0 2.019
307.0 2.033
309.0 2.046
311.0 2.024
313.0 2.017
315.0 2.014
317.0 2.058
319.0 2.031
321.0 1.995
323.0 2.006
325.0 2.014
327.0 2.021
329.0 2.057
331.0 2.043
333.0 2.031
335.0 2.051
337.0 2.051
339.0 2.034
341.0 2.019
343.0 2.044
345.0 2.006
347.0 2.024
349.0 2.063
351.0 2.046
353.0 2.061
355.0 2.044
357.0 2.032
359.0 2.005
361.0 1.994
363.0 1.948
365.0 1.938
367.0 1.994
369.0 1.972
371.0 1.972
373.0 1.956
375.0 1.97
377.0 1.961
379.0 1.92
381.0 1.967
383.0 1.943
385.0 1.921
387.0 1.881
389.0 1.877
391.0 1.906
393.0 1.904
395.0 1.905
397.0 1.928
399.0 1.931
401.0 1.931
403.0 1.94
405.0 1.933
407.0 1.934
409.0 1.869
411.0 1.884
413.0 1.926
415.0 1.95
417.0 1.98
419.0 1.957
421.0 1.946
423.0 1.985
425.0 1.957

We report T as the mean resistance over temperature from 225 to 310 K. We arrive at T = 2.1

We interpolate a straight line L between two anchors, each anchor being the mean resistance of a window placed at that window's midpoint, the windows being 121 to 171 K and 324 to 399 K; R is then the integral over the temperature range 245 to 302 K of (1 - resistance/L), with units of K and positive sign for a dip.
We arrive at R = -2.7 K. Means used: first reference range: 1.96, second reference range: 1.99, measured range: 2.07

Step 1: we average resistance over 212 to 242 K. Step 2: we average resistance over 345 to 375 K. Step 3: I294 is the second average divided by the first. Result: 0.91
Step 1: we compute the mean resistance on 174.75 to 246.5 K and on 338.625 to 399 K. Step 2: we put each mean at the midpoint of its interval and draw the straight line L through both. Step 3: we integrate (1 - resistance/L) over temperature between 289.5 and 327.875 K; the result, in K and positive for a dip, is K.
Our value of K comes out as 0.5 K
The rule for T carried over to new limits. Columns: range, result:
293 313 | 2.02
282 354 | 2.03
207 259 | 2.18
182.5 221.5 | 2.17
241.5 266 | 2.13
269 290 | 2.05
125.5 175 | 1.97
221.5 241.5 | 2.2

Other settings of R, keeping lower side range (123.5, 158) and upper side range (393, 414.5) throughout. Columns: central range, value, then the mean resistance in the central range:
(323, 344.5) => -1.2 K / 2.03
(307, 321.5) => -0.7 K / 2.03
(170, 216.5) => -4.0 K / 2.12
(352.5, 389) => -0.8 K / 1.97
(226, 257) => -3.7 K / 2.17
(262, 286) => -1.6 K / 2.07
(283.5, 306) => -0.9 K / 2.01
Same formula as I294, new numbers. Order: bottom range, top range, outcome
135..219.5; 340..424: 0.94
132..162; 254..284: 1.03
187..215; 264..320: 0.93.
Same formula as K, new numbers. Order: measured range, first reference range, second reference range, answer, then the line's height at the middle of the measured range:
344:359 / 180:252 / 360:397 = -0.4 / 1.98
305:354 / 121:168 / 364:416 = -2.4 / 1.94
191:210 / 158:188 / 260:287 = -1.6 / 2.02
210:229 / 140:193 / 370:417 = -1.7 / 2.01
